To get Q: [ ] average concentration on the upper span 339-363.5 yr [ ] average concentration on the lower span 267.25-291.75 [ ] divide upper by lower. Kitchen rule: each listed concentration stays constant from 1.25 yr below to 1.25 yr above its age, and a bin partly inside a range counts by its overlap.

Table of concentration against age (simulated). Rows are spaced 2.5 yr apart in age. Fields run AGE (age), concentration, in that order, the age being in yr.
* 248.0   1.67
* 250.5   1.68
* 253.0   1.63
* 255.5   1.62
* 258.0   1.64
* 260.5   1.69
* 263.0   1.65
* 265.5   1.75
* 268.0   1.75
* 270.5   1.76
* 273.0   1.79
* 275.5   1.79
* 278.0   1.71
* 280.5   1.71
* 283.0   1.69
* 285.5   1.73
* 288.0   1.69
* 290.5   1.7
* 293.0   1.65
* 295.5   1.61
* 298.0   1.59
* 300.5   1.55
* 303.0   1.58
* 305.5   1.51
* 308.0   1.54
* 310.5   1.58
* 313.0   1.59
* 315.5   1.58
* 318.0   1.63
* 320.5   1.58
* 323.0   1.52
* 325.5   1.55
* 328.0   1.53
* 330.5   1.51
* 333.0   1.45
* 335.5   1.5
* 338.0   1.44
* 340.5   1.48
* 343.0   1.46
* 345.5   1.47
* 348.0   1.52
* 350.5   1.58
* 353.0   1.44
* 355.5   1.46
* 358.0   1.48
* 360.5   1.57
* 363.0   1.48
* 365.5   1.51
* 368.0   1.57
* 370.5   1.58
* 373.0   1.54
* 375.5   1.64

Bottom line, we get 0.9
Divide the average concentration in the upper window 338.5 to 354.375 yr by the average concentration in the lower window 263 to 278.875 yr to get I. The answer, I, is 0.85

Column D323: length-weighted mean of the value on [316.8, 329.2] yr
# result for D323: 1.56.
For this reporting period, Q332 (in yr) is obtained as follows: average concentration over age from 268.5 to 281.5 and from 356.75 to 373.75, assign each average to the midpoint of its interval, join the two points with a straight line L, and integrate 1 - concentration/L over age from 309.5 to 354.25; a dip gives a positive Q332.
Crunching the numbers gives 2.5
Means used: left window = 1.75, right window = 1.53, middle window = 1.52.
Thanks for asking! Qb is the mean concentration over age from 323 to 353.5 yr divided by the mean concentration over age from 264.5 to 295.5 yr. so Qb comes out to 0.9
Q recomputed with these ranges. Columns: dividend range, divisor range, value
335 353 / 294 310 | 0.95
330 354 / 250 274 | 0.88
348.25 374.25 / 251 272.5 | 0.90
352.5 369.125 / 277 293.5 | 0.88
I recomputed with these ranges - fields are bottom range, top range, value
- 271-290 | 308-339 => 0.89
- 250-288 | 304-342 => 0.90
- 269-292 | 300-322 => 0.91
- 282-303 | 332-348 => 0.89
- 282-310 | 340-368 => 0.93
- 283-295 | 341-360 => 0.88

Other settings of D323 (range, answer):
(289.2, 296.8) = 1.65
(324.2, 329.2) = 1.54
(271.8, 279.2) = 1.76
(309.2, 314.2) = 1.58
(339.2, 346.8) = 1.47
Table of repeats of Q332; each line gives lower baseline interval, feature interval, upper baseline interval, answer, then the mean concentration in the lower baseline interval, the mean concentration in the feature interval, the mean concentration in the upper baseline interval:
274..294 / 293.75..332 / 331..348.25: 0.5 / 1.71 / 1.56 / 1.47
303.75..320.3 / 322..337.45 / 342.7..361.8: 0.3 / 1.57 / 1.51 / 1.5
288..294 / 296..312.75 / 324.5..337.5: 0.6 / 1.68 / 1.56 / 1.5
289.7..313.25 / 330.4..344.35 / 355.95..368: 0.7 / 1.59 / 1.47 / 1.51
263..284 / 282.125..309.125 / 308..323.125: 0.6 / 1.74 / 1.62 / 1.58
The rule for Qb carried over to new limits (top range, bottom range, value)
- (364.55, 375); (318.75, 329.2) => 1.01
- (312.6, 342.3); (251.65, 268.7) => 0.91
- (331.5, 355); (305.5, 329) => 0.95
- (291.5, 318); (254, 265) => 0.95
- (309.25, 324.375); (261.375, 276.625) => 0.90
